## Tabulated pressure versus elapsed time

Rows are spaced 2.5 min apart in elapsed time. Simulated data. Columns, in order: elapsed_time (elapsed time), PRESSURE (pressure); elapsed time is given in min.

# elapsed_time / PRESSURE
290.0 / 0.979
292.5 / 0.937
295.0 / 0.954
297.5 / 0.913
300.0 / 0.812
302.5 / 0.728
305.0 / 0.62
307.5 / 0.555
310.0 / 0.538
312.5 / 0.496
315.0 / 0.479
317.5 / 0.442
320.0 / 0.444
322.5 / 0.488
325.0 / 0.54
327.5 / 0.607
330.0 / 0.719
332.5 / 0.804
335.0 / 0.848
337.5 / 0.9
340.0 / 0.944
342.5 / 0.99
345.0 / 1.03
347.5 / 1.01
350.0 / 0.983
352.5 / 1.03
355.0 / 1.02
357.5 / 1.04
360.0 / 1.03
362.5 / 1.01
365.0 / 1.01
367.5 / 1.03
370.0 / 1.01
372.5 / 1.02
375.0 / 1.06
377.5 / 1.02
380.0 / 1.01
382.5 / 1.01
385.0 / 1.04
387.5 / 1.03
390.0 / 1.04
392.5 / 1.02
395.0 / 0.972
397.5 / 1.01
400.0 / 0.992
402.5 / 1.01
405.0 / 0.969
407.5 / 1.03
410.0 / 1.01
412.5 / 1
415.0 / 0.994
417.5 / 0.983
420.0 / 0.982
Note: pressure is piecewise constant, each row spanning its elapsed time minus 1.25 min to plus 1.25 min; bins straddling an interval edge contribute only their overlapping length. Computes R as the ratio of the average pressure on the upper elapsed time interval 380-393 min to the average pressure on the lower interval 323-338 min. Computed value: 1.4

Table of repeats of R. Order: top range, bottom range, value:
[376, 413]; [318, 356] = 1.24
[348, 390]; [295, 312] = 1.45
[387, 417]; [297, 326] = 1.73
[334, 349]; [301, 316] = 1.66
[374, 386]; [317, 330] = 1.94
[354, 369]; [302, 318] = 1.87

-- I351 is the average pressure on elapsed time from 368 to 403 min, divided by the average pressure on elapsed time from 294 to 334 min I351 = 1.61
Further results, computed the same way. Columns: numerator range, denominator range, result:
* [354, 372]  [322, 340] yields 1.41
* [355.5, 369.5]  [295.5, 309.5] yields 1.41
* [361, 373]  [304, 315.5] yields 1.88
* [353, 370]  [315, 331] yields 1.92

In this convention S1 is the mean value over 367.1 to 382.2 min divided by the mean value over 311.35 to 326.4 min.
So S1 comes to 2.1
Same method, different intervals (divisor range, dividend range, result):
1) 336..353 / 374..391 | 1.05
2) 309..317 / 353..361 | 2.07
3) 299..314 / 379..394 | 1.65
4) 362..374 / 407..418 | 0.99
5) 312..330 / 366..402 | 1.98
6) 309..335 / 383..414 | 1.77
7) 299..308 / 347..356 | 1.47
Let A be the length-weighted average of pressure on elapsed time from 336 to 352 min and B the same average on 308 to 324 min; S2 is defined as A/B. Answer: 2.0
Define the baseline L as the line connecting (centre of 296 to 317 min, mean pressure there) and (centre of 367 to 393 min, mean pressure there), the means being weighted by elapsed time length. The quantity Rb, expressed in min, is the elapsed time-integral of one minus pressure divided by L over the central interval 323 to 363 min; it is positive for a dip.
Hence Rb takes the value -2.8 min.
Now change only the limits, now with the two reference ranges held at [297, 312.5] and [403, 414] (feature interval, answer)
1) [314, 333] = 4.53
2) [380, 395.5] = -1.41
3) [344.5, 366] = -4.86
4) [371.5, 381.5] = -1.42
